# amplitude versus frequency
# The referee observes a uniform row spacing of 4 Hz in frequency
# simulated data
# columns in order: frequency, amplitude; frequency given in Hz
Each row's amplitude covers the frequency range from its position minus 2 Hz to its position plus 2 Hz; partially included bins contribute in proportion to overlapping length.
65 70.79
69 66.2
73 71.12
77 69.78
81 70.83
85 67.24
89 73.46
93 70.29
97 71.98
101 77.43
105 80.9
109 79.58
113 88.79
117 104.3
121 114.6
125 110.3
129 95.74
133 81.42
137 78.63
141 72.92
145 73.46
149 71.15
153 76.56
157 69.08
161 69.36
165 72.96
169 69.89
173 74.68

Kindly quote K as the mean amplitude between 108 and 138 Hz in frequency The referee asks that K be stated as 95.2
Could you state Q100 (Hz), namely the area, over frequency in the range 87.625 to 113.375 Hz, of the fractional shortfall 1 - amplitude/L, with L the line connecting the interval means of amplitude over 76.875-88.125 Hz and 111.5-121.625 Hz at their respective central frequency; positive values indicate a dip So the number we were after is 2.8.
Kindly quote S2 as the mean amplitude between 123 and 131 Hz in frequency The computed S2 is 103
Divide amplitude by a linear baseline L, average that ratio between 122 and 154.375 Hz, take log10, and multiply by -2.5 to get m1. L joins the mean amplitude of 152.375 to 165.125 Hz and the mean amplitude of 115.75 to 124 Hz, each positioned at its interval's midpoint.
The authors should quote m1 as 0.11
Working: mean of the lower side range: 110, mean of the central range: 83.6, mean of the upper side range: 71.4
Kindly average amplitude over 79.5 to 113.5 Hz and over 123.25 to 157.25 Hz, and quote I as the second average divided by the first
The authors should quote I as 1.08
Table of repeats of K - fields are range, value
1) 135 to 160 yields 73.5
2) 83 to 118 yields 78.6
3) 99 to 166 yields 83.5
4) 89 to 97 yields 71.5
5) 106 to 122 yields 94.7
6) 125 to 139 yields 88.8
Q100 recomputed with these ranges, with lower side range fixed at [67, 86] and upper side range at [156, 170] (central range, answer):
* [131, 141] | -1.2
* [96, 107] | -1.2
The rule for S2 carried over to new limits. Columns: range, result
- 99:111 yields 79.3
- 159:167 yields 71.2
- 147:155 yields 73.9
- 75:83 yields 70.3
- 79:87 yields 69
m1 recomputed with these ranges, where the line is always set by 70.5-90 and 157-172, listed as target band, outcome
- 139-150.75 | -0.029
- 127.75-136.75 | -0.215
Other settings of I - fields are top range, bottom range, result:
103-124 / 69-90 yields 1.35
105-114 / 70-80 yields 1.18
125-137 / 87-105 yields 1.22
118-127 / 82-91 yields 1.58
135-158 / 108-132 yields 0.75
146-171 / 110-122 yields 0.72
